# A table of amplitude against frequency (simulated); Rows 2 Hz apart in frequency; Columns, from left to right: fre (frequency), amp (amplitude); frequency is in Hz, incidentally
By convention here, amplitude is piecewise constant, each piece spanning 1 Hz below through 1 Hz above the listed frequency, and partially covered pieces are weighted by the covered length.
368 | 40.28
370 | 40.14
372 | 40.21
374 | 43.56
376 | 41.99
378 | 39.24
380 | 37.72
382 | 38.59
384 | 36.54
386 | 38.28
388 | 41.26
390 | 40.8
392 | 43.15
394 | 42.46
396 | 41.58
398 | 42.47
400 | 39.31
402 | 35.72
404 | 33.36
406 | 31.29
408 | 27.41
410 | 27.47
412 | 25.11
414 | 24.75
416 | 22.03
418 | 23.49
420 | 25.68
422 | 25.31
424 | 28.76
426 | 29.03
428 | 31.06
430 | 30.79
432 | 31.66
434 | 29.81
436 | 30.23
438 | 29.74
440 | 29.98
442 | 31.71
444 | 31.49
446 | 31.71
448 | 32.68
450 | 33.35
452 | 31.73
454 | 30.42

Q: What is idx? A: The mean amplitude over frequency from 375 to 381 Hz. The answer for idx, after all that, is 39.6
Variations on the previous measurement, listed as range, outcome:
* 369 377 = 41.5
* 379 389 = 38.5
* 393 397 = 42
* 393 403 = 40.3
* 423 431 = 29.9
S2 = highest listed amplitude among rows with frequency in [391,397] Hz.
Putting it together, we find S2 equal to 43.15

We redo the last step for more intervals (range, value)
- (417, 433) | 31.66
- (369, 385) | 43.56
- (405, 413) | 31.29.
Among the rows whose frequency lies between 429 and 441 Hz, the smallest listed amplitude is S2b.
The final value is 29.74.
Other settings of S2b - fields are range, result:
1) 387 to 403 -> 35.72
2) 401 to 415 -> 24.75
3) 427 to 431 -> 30.79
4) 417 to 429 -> 23.49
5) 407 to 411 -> 27.41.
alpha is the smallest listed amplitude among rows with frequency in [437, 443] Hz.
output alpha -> 29.74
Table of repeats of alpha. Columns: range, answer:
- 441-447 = 31.49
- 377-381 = 37.72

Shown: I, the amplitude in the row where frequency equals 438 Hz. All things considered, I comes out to 29.74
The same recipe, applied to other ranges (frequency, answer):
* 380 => 37.72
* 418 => 23.49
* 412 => 25.11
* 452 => 31.73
